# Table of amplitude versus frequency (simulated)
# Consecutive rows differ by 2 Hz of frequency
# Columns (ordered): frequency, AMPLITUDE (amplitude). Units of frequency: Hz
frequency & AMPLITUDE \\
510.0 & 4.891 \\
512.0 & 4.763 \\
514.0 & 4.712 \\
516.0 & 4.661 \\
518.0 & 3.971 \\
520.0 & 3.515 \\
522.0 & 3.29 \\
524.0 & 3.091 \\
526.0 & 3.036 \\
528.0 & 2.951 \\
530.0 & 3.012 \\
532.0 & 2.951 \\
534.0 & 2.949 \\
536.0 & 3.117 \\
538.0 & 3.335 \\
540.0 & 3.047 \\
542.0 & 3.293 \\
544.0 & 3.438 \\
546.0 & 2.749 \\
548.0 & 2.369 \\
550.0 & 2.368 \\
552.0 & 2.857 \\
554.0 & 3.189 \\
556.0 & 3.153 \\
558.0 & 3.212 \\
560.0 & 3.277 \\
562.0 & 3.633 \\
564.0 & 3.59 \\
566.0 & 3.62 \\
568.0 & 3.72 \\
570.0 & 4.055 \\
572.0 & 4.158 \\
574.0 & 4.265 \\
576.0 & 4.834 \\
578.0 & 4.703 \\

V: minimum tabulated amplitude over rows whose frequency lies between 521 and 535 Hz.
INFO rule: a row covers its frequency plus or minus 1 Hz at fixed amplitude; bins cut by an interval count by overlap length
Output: 2.949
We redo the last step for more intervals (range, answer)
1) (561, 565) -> 3.59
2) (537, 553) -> 2.368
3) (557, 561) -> 3.212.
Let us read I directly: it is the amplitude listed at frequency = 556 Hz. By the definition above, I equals 3.153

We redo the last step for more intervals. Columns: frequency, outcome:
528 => 2.951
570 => 4.055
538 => 3.335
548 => 2.369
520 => 3.515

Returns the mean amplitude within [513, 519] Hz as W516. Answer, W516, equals 4.45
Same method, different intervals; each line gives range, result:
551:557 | 3.07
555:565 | 3.37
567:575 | 4.05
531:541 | 3.08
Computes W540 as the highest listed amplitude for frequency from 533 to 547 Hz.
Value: 3.438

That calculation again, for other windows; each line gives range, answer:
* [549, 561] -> 3.277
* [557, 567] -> 3.633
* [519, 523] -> 3.515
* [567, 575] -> 4.265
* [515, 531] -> 4.661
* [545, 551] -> 2.749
